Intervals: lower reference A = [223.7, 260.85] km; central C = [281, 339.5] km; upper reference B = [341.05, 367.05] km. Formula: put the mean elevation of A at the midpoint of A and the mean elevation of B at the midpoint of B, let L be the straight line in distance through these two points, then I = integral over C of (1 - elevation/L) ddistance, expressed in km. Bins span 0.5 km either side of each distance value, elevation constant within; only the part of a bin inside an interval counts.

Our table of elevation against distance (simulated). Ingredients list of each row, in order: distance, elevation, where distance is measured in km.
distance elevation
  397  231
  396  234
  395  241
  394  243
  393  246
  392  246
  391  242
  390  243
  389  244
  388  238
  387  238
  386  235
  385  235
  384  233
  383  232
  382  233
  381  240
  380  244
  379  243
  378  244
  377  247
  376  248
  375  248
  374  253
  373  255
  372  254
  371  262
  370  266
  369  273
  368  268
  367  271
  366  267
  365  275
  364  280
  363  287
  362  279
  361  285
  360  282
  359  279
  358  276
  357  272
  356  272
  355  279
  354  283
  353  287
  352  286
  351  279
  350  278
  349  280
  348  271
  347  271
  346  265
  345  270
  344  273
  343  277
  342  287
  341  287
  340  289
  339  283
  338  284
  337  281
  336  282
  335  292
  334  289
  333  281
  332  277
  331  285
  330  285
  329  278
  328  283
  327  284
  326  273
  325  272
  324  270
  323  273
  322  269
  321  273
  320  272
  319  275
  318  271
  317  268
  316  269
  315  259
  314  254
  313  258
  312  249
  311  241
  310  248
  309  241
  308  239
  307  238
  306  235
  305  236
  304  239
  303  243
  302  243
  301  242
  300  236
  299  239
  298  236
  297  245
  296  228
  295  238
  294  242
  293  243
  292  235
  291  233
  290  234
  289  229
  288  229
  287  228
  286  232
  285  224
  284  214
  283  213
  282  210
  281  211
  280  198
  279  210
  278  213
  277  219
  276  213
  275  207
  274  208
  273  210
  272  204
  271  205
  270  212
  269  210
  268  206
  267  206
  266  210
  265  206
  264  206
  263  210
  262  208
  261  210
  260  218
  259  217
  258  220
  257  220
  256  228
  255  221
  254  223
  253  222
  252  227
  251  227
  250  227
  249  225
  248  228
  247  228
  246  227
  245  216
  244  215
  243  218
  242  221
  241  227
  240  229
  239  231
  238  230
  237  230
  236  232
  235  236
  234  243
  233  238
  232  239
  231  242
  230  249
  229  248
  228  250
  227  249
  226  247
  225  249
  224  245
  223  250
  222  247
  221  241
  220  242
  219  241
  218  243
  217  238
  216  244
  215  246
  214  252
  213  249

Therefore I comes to 1.4 km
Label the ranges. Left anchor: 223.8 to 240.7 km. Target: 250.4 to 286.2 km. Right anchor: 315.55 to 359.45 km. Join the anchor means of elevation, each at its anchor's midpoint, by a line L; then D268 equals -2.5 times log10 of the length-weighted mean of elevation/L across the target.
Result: 0.18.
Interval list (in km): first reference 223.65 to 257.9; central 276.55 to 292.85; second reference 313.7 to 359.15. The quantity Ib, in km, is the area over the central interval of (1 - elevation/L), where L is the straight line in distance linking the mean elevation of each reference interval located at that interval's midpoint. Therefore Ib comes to 2.03 km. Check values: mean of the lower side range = 232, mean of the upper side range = 277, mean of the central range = 221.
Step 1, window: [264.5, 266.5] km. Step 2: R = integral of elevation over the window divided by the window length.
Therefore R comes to 208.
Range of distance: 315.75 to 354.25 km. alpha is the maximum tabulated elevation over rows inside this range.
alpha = 292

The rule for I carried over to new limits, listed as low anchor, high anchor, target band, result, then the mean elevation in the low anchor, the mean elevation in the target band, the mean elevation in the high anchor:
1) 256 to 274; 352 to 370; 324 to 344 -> -1.8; 211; 282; 277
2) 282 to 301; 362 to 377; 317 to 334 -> -2.1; 232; 276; 265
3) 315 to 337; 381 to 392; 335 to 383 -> -2.7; 277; 270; 238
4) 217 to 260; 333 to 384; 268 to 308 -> 3.7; 233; 225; 270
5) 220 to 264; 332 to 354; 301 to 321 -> 1.0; 230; 252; 281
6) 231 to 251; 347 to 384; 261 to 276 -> 1.8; 229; 208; 266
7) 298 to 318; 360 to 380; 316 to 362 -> -4.2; 247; 278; 263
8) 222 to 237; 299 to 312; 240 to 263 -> 2.0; 244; 221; 240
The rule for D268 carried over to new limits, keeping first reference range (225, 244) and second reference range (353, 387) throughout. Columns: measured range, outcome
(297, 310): 0.04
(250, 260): 0.08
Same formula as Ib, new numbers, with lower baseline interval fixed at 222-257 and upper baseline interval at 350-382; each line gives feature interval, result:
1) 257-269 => 1.4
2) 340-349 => -0.5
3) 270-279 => 1.2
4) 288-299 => 0.5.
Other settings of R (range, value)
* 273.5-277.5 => 212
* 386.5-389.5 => 240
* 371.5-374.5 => 254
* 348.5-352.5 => 281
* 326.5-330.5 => 282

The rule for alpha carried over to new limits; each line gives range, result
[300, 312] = 249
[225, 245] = 250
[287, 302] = 245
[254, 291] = 234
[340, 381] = 289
